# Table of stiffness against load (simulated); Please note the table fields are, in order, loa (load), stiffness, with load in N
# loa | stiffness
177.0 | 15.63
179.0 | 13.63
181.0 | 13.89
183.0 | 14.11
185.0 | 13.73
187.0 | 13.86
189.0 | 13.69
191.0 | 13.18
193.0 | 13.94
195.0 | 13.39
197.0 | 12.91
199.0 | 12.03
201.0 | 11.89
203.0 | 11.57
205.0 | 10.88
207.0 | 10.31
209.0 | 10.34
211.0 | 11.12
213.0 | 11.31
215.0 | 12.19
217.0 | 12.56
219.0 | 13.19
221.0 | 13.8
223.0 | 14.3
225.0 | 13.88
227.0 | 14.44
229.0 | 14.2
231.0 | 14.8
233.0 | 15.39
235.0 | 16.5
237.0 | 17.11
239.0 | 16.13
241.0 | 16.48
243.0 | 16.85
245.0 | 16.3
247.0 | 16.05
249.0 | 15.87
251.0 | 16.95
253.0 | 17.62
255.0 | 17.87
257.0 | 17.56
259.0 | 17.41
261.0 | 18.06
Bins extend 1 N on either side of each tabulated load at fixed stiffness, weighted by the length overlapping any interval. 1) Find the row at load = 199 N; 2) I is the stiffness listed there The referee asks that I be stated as 12.03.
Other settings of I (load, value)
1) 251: 16.95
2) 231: 14.8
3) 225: 13.88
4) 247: 16.05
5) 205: 10.88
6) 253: 17.62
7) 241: 16.48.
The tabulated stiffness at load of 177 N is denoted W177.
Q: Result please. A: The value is 15.63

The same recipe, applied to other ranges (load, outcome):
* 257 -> 17.56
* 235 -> 16.5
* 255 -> 17.87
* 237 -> 17.11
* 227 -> 14.44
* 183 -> 14.11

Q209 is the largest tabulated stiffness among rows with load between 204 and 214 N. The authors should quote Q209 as 11.31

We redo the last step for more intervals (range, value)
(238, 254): 17.62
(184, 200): 13.94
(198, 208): 12.03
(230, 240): 17.11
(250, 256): 17.87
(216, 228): 14.44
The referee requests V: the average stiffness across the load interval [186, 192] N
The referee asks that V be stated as 13.6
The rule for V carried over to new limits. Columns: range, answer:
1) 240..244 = 16.7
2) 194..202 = 12.6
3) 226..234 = 14.7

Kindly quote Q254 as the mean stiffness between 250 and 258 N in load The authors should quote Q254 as 17.5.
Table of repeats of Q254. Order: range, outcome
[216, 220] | 12.9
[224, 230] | 14.2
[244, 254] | 16.6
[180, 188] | 13.9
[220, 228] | 14.1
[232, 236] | 15.9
